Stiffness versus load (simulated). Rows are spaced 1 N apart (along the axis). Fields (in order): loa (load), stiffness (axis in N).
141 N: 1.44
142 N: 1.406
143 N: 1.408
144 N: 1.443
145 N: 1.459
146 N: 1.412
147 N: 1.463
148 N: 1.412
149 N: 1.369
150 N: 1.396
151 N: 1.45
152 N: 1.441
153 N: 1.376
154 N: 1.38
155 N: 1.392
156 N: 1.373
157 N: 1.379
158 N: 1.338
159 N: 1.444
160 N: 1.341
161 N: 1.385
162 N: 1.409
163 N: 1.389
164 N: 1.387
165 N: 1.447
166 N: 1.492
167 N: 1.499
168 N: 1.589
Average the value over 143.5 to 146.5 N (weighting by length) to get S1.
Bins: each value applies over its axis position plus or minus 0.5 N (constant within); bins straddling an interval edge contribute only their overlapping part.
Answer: 1.44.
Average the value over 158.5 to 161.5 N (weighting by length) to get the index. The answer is 1.39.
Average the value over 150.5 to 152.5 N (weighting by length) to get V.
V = 1.45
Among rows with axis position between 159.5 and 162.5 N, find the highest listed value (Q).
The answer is 1.409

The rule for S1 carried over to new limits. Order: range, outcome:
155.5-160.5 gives 1.38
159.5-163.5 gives 1.38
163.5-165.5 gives 1.42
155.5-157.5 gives 1.38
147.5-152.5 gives 1.41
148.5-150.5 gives 1.38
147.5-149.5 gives 1.39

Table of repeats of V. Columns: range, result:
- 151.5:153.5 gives 1.41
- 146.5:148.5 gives 1.44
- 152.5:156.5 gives 1.38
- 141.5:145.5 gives 1.43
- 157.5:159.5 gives 1.39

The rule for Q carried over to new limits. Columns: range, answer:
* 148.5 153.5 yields 1.45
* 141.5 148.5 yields 1.463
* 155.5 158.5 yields 1.379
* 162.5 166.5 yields 1.492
